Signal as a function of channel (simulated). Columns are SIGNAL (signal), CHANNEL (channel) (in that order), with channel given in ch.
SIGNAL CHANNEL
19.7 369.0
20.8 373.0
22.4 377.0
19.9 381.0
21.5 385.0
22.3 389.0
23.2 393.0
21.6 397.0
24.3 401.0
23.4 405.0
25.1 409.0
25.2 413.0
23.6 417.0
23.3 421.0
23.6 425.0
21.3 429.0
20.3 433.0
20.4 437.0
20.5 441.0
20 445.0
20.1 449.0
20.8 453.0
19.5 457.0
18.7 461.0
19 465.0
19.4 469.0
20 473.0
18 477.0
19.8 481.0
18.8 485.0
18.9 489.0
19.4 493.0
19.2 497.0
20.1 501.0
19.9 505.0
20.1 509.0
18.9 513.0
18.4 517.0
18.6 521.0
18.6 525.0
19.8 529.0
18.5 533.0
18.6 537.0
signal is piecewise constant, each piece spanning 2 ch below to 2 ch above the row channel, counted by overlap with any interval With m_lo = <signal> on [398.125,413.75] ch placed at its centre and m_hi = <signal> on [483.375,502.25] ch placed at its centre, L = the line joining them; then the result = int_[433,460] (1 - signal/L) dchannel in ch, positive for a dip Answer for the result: 2.2 ch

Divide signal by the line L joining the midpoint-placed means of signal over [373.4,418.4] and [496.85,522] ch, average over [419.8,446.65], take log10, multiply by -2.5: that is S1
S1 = 0.02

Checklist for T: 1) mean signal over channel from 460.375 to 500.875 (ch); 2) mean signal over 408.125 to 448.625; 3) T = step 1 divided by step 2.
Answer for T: 0.9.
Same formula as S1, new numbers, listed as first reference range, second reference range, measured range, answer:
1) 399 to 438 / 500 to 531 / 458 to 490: 0.10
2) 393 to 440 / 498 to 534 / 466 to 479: 0.09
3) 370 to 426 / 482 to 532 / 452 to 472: 0.07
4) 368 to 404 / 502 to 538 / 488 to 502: 0.01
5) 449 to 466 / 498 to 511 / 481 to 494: 0.04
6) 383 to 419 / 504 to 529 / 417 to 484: 0.06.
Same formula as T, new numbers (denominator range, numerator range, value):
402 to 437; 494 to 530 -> 0.83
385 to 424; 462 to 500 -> 0.82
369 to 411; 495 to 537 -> 0.86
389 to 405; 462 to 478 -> 0.83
